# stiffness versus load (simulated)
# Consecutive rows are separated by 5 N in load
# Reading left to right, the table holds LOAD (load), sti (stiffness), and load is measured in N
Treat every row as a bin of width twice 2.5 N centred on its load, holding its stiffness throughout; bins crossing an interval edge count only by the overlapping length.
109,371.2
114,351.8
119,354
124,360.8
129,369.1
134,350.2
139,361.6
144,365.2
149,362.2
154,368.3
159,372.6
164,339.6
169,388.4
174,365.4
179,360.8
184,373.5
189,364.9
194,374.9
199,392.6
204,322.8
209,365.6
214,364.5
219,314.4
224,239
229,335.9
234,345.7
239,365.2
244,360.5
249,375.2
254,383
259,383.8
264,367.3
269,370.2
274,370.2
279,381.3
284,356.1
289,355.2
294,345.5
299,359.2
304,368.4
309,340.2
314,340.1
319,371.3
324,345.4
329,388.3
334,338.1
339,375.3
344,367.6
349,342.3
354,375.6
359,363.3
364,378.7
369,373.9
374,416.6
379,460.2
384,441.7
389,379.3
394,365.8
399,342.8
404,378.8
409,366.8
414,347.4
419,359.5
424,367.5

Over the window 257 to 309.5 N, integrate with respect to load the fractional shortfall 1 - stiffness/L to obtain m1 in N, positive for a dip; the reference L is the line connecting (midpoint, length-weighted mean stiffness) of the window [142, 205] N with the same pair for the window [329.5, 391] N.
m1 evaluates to 1.8 N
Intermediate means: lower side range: 366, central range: 364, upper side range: 385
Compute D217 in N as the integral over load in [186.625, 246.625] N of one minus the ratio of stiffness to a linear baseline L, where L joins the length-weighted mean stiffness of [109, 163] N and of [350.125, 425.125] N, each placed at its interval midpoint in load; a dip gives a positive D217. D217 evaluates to 3.6 N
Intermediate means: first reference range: 361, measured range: 346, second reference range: 381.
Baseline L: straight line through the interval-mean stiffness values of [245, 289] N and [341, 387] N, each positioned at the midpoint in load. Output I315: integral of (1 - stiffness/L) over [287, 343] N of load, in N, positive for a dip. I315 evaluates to 3.5 N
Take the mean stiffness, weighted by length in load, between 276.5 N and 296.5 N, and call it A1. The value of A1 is 360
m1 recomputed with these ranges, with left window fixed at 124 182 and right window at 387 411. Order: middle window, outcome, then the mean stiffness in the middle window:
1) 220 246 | 2.6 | 328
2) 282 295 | 0.4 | 353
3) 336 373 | -0.4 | 370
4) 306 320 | 0.6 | 349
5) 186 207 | 0.0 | 364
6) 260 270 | -0.2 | 371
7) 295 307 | 0.2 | 361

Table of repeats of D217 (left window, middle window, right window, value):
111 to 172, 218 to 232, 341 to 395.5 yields 2.8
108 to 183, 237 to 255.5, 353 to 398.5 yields 0.3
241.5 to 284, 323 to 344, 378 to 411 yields 1.0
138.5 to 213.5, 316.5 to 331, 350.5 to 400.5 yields 0.6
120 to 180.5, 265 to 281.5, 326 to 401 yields 0.0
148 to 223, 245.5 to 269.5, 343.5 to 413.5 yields -0.5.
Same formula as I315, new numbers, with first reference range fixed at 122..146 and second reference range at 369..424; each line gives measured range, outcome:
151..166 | 0.11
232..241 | 0.36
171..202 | -0.47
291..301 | 0.63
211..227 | 2.60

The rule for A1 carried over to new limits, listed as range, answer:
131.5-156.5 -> 362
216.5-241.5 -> 320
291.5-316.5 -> 351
